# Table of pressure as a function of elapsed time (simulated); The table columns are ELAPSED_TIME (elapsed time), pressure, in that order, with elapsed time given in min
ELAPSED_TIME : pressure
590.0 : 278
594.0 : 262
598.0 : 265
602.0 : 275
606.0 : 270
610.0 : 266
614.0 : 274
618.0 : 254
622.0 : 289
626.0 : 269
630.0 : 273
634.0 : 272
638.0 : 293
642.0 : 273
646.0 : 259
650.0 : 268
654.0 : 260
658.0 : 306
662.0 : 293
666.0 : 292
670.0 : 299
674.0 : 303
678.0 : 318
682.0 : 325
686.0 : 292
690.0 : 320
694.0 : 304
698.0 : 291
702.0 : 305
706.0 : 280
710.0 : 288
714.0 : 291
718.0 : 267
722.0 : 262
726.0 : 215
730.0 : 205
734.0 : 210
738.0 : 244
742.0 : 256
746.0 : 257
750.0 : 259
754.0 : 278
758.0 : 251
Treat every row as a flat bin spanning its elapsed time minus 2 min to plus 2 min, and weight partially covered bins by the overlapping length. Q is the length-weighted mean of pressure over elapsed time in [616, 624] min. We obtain 272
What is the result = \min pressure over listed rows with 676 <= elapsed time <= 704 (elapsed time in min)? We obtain 291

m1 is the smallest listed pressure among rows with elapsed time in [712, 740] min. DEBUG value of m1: 205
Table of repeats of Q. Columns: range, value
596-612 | 269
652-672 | 290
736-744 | 250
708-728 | 265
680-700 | 306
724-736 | 210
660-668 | 292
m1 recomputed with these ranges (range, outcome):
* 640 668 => 259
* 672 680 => 303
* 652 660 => 260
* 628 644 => 272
